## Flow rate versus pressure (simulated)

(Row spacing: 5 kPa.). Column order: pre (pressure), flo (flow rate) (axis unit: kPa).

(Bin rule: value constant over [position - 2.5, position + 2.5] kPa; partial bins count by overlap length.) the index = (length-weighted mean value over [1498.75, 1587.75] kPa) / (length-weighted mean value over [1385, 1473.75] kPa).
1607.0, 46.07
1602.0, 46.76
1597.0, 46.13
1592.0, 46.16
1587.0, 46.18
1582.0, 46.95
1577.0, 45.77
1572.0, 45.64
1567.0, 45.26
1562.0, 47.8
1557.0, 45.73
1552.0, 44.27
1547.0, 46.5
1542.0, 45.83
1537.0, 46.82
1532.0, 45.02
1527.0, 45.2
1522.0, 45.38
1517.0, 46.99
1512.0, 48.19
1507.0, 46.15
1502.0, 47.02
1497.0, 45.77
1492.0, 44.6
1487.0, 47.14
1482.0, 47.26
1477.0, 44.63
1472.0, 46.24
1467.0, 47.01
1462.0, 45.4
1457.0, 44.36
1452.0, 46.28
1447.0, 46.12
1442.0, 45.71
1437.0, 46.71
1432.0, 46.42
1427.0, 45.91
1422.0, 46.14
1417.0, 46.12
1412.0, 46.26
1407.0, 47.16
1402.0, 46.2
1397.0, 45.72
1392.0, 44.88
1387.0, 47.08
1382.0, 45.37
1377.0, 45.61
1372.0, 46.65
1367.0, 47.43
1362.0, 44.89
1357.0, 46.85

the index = 1.00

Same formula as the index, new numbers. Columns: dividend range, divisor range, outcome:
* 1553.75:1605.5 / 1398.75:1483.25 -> 1.00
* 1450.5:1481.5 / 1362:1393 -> 0.99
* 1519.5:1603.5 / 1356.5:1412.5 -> 1.00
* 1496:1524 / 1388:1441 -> 1.01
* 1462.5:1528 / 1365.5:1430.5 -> 1.00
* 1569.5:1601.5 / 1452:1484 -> 1.01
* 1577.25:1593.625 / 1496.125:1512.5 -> 0.99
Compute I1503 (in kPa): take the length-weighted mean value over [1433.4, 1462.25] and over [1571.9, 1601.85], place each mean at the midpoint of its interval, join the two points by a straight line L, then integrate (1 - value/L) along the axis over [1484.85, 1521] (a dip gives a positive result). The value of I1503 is -0.41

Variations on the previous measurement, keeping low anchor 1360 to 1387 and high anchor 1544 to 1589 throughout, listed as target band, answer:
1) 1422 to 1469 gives 0.09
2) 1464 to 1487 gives -0.15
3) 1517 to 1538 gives 0.16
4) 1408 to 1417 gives -0.05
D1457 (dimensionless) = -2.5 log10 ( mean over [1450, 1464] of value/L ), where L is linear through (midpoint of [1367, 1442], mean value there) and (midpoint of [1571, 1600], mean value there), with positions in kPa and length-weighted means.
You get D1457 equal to 0.02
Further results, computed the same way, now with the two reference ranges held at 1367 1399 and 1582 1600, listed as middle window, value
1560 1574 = 0.001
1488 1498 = 0.018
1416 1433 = -0.001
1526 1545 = 0.010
